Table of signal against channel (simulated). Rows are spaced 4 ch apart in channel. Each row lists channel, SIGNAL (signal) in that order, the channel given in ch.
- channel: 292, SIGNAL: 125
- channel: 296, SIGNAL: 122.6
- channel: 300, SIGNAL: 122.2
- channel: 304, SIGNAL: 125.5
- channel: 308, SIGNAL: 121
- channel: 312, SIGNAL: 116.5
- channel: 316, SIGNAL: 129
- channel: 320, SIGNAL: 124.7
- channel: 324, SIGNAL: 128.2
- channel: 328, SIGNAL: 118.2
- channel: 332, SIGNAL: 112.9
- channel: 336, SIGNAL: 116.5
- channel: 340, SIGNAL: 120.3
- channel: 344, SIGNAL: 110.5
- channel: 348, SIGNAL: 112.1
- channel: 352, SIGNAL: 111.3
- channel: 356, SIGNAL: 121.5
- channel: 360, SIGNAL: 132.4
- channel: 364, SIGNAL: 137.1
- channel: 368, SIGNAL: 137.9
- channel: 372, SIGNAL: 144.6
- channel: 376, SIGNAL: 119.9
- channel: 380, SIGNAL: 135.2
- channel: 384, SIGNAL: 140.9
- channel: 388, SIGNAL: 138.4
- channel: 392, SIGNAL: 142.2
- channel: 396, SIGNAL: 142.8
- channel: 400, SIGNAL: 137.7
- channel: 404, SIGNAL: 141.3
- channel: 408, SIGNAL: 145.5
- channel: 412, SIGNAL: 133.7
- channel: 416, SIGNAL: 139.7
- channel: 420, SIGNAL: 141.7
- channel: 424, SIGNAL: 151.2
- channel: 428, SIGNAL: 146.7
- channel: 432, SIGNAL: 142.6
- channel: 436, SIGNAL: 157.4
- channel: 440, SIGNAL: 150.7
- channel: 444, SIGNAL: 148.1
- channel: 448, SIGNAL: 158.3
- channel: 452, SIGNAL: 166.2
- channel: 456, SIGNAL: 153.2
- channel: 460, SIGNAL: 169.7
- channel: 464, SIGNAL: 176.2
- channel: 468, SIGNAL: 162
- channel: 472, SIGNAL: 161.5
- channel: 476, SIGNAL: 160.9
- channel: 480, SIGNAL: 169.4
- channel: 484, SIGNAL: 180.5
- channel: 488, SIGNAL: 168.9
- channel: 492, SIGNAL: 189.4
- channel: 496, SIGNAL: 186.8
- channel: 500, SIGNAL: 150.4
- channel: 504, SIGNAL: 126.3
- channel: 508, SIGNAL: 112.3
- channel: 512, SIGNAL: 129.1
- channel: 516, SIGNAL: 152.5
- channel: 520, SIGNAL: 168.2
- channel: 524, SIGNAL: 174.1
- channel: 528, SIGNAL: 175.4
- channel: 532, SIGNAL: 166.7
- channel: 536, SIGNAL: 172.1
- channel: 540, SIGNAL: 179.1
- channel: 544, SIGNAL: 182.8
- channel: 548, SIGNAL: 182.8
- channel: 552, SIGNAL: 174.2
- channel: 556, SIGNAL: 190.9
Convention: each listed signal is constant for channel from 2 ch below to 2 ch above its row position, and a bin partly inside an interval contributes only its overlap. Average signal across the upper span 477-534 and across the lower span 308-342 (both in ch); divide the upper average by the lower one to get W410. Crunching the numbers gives 1.3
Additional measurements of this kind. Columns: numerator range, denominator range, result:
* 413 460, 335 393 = 1.18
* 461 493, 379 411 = 1.21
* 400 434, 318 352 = 1.21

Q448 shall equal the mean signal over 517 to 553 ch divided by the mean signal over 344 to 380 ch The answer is 1.38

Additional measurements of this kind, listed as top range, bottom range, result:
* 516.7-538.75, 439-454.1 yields 1.09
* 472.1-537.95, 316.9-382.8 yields 1.30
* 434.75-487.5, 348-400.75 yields 1.22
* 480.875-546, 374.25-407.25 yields 1.19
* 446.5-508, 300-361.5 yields 1.36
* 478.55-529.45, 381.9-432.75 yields 1.13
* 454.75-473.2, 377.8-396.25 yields 1.18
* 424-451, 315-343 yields 1.25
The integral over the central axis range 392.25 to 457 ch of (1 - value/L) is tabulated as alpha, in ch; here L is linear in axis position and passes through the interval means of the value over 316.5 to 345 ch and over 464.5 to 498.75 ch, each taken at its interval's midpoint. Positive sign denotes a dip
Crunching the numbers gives 2.2 ch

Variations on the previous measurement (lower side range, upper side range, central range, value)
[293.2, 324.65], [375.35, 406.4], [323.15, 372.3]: 3.04 ch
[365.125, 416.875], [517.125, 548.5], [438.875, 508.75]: -1.10 ch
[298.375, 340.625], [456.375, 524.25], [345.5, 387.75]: 0.92 ch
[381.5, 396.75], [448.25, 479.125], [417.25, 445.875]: 1.10 ch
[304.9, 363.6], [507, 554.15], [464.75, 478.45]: -1.02 ch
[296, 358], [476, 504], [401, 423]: 0.75 ch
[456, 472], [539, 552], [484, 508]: 1.45 ch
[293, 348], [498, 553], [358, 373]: -0.98 ch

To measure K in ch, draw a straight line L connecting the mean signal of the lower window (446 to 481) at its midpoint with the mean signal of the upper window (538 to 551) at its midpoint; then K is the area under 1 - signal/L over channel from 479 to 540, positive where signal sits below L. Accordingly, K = 4.1 ch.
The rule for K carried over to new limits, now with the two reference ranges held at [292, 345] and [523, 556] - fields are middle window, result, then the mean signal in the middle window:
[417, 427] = 0.1 ch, 146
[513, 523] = 0.8 ch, 159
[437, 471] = -1.1 ch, 160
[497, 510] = 2.6 ch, 134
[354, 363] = 0.2 ch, 128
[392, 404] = 0.0 ch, 141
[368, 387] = 0.0 ch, 136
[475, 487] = -0.7 ch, 171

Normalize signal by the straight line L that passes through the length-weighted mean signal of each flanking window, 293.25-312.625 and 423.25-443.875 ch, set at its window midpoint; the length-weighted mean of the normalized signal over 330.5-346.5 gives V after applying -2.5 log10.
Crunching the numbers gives 0.13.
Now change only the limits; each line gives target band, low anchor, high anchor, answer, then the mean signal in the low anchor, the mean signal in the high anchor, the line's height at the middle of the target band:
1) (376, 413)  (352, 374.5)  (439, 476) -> 0.02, 132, 161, 142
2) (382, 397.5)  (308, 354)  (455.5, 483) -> -0.02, 118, 166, 139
